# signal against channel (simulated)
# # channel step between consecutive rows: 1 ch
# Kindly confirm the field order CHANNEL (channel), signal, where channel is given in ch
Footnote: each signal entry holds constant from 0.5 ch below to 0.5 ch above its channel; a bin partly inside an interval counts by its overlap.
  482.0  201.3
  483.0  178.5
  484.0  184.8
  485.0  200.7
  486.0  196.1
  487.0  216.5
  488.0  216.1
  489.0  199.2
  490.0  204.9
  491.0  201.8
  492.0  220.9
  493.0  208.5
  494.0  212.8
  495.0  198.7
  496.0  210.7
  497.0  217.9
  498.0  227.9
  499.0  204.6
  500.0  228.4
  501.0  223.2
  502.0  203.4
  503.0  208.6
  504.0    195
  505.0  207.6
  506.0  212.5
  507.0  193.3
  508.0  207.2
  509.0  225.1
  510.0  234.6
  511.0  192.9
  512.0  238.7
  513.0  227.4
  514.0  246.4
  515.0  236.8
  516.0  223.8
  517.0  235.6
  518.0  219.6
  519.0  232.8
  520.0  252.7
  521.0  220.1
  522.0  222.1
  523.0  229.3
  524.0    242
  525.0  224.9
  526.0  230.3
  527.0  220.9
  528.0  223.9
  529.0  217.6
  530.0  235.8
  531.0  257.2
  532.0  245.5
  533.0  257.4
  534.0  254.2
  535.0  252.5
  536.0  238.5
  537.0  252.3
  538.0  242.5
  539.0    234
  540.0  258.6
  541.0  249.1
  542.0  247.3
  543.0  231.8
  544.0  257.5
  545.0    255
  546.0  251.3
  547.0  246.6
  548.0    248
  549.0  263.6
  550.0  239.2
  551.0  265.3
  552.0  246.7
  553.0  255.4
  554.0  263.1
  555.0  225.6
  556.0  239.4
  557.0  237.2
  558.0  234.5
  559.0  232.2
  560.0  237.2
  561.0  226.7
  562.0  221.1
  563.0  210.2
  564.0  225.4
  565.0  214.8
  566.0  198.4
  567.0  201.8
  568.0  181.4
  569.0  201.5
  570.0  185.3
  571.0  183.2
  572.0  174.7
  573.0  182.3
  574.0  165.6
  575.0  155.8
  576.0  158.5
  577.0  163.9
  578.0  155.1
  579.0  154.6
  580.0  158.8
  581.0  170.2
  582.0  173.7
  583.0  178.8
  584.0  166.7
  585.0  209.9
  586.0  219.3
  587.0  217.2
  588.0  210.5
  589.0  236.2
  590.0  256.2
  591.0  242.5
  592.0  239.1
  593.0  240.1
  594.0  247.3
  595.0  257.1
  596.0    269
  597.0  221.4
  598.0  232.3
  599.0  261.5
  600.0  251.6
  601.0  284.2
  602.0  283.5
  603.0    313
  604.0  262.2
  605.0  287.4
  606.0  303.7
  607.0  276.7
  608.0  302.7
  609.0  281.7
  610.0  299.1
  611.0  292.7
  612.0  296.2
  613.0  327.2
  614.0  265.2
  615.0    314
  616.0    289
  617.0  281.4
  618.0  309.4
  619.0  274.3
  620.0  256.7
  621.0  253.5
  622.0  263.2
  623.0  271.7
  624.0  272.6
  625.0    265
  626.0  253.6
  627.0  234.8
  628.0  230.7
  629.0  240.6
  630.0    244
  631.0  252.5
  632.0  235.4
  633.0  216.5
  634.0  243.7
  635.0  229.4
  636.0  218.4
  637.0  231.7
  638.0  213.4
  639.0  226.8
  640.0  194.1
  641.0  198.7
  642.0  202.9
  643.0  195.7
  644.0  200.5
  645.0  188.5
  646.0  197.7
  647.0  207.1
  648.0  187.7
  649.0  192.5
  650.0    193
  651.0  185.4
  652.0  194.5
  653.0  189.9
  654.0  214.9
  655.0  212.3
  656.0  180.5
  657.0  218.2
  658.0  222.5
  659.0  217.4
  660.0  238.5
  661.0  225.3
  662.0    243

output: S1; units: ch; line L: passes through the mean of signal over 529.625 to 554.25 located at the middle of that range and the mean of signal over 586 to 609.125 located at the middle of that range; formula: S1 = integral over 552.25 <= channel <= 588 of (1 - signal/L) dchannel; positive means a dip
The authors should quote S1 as 7.6 ch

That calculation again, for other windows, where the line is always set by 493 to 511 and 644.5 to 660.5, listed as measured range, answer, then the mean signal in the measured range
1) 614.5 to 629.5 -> -4.6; 267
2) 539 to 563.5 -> -4.0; 243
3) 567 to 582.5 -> 2.6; 172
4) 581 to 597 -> -1.2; 222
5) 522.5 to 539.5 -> -2.3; 239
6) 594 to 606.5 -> -3.8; 268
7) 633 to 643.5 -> -0.6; 216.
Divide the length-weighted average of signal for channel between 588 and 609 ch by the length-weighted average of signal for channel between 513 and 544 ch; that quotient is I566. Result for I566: 1.10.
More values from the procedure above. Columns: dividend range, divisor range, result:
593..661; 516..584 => 1.10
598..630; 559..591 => 1.42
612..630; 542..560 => 1.10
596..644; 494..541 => 1.13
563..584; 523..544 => 0.75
